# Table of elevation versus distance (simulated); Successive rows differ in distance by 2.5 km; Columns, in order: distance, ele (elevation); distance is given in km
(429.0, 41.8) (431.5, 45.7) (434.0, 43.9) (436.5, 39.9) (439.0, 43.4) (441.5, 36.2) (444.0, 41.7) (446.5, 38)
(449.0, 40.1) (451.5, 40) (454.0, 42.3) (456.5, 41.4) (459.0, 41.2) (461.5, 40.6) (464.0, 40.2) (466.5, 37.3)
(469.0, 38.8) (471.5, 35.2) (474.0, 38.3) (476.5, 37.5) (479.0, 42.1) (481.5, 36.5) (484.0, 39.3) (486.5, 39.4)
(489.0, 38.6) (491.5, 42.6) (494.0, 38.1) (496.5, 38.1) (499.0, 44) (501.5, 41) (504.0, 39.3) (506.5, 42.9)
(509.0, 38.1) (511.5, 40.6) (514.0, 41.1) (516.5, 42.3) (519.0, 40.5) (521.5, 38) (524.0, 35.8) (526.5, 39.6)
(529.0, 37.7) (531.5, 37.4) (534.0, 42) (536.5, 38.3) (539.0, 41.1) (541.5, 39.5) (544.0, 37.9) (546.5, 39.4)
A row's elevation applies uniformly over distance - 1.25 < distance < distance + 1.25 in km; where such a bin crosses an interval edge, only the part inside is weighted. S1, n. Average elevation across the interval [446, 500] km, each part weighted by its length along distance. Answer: 39.5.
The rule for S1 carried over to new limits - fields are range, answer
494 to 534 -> 39.8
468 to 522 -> 39.7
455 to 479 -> 39.1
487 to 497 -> 39.4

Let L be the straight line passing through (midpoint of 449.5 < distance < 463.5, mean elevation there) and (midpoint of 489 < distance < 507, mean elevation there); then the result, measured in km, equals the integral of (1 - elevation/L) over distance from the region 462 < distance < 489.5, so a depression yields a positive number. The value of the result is 1.5 km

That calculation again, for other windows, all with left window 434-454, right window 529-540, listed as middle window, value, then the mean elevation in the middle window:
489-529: -0.3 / 40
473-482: 0.3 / 38.8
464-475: 0.6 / 37.7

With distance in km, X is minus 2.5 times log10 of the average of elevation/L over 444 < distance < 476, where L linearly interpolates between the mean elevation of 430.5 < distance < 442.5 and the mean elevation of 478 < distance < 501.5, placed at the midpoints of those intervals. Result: 0.04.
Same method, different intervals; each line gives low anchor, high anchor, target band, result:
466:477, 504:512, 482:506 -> -0.02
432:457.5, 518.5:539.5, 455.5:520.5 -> 0.00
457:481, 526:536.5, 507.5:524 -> -0.02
